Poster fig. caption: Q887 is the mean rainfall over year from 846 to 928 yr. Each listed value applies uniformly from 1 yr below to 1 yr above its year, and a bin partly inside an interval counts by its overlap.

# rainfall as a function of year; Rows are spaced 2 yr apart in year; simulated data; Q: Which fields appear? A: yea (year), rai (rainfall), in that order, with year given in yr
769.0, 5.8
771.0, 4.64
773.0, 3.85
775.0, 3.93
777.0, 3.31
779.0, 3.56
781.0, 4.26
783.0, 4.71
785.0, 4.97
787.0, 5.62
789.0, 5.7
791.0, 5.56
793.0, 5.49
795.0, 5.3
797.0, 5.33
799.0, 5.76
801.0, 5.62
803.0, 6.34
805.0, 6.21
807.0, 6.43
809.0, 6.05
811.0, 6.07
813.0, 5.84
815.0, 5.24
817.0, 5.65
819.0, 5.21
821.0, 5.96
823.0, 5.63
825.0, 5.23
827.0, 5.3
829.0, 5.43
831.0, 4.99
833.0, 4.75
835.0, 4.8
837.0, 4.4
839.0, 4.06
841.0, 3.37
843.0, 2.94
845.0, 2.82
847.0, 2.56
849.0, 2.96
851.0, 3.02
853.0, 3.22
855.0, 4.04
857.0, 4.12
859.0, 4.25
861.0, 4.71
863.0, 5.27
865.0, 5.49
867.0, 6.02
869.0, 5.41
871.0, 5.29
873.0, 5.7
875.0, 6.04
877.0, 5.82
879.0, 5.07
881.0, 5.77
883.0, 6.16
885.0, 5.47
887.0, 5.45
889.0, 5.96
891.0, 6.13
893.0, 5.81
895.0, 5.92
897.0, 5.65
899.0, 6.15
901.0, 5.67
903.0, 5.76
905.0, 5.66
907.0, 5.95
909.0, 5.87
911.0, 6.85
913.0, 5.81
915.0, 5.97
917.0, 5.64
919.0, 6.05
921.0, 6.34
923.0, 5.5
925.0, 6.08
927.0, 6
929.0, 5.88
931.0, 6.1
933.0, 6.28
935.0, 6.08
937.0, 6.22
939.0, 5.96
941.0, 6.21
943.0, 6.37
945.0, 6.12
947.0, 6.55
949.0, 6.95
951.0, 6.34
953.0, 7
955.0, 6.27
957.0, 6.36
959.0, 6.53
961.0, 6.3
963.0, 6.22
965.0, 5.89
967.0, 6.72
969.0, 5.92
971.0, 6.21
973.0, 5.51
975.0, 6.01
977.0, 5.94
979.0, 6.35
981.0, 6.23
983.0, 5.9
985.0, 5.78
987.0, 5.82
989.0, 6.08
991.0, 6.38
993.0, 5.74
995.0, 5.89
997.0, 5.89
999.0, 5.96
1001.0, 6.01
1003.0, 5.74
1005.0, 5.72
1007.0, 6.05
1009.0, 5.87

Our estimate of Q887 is 5.38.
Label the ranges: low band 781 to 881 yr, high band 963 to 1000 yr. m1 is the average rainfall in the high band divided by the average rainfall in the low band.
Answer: 1.2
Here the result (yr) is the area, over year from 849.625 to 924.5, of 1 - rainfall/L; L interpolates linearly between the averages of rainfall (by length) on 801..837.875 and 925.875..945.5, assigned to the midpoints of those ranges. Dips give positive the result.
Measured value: 5.2 yr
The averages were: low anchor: 5.54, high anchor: 6.12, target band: 5.48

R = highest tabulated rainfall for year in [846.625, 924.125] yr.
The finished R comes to 6.85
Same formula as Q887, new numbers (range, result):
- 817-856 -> 4.28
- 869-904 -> 5.74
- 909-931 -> 6.01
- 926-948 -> 6.16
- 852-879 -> 5.03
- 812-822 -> 5.58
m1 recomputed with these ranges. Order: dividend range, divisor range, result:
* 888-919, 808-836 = 1.09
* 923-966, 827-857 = 1.62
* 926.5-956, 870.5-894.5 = 1.10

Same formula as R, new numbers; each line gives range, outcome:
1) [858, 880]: 6.04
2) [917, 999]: 7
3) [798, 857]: 6.43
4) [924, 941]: 6.28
